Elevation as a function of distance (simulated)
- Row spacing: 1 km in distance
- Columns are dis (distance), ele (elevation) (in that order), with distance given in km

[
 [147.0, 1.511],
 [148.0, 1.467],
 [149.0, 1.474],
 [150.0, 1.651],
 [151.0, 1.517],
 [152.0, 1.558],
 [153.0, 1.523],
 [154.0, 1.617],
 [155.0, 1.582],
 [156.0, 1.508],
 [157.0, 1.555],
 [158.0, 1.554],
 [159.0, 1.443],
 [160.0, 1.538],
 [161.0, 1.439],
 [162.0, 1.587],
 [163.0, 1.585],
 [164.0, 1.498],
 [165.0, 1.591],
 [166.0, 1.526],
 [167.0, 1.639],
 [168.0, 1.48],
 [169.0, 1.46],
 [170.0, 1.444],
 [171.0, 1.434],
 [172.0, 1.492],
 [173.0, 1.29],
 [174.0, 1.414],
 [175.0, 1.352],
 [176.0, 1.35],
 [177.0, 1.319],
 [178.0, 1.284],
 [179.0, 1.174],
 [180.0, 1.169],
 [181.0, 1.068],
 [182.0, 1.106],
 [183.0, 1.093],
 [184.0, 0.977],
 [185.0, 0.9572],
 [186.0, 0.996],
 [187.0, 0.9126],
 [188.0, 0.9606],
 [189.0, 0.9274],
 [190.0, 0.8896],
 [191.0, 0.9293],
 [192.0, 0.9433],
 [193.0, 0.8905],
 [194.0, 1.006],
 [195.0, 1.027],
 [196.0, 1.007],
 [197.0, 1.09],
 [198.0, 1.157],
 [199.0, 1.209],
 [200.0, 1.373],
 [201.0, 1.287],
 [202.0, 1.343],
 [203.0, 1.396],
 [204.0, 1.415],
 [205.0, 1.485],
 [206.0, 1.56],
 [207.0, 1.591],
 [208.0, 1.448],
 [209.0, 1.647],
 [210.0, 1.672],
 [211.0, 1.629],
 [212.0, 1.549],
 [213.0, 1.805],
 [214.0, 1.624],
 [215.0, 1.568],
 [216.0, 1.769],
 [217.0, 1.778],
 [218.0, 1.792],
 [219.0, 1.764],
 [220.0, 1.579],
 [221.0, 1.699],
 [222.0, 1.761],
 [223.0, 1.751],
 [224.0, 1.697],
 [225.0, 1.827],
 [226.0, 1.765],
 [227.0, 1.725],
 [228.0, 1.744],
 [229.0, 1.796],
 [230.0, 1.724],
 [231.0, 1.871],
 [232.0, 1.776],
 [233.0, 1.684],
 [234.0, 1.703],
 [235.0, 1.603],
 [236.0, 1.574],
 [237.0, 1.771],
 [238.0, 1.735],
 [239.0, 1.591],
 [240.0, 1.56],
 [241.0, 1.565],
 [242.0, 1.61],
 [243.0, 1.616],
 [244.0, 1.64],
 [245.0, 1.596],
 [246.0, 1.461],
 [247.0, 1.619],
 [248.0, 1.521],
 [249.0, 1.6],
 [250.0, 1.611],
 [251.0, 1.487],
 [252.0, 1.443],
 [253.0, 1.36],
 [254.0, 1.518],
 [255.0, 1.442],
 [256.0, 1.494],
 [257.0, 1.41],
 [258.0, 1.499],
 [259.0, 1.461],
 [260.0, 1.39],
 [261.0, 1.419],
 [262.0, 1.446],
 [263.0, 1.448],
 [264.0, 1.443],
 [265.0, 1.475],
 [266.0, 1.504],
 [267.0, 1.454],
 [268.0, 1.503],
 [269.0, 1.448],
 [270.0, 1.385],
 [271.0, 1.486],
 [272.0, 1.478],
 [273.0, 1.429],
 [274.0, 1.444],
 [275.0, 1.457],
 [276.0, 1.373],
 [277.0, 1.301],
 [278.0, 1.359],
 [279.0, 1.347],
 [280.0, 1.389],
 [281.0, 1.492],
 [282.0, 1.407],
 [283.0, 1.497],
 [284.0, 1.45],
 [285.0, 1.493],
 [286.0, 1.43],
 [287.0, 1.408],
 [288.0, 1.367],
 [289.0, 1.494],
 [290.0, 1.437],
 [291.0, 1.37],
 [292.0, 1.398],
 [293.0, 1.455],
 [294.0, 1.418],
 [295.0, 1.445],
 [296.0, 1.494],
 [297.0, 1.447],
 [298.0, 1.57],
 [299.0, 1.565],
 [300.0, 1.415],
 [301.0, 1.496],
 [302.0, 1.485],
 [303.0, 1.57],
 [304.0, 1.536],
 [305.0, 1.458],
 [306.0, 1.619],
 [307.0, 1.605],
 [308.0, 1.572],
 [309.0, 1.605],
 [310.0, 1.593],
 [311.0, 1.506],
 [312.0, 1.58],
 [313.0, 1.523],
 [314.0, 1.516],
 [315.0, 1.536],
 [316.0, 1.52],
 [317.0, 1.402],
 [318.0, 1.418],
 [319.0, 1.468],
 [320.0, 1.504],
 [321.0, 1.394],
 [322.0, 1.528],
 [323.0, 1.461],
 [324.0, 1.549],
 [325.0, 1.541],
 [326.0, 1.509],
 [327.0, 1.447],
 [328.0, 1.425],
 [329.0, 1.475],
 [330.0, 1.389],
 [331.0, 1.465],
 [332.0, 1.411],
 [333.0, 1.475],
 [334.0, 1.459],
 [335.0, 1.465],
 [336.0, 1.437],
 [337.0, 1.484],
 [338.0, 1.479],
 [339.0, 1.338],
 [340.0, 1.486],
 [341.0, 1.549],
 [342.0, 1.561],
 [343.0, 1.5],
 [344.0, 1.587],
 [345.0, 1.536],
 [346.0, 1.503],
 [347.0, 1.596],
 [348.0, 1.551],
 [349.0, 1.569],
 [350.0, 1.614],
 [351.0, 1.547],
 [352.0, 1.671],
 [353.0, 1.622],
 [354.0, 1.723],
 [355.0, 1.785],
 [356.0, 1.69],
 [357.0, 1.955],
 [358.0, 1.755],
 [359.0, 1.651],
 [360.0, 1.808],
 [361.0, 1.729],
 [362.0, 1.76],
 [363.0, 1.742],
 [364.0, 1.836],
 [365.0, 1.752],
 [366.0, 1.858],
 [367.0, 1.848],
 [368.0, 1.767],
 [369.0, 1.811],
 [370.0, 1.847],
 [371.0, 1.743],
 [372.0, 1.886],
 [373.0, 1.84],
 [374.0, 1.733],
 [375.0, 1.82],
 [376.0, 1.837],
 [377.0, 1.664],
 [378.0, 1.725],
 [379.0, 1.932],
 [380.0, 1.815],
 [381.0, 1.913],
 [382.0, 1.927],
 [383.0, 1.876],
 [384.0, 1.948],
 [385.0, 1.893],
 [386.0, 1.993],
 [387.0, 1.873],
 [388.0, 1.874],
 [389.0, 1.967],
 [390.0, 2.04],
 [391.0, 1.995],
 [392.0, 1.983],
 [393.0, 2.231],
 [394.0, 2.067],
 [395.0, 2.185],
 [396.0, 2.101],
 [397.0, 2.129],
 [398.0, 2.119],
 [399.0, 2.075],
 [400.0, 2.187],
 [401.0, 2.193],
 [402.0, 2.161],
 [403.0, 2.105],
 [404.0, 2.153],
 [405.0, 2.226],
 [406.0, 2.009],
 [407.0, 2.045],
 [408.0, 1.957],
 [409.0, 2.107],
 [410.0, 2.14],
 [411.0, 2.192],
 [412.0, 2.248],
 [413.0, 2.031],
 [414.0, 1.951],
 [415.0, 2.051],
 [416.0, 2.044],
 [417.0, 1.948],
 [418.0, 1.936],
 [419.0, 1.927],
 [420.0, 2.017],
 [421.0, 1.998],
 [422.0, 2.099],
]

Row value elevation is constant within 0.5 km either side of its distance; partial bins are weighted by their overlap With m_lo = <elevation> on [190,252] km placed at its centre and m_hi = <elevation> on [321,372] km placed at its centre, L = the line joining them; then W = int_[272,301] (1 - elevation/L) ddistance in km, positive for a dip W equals 2.52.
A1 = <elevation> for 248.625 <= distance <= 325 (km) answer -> 1.47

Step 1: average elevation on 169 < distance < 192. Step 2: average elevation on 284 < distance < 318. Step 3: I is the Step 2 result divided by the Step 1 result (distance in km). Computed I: 1.28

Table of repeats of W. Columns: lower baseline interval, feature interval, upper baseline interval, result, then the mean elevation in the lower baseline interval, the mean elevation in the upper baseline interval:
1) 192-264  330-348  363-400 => 3.20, 1.54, 1.92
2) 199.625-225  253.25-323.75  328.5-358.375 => 4.83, 1.6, 1.56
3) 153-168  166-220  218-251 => 9.38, 1.54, 1.67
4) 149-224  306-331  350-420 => 3.47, 1.39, 1.93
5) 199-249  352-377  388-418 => 2.62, 1.63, 2.08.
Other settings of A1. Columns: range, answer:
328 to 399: 1.75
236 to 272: 1.51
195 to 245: 1.59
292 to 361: 1.53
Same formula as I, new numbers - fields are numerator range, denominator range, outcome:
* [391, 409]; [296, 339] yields 1.41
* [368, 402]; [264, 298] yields 1.36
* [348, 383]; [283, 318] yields 1.18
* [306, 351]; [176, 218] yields 1.18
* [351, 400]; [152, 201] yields 1.46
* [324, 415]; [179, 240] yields 1.25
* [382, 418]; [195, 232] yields 1.31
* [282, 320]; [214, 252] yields 0.89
